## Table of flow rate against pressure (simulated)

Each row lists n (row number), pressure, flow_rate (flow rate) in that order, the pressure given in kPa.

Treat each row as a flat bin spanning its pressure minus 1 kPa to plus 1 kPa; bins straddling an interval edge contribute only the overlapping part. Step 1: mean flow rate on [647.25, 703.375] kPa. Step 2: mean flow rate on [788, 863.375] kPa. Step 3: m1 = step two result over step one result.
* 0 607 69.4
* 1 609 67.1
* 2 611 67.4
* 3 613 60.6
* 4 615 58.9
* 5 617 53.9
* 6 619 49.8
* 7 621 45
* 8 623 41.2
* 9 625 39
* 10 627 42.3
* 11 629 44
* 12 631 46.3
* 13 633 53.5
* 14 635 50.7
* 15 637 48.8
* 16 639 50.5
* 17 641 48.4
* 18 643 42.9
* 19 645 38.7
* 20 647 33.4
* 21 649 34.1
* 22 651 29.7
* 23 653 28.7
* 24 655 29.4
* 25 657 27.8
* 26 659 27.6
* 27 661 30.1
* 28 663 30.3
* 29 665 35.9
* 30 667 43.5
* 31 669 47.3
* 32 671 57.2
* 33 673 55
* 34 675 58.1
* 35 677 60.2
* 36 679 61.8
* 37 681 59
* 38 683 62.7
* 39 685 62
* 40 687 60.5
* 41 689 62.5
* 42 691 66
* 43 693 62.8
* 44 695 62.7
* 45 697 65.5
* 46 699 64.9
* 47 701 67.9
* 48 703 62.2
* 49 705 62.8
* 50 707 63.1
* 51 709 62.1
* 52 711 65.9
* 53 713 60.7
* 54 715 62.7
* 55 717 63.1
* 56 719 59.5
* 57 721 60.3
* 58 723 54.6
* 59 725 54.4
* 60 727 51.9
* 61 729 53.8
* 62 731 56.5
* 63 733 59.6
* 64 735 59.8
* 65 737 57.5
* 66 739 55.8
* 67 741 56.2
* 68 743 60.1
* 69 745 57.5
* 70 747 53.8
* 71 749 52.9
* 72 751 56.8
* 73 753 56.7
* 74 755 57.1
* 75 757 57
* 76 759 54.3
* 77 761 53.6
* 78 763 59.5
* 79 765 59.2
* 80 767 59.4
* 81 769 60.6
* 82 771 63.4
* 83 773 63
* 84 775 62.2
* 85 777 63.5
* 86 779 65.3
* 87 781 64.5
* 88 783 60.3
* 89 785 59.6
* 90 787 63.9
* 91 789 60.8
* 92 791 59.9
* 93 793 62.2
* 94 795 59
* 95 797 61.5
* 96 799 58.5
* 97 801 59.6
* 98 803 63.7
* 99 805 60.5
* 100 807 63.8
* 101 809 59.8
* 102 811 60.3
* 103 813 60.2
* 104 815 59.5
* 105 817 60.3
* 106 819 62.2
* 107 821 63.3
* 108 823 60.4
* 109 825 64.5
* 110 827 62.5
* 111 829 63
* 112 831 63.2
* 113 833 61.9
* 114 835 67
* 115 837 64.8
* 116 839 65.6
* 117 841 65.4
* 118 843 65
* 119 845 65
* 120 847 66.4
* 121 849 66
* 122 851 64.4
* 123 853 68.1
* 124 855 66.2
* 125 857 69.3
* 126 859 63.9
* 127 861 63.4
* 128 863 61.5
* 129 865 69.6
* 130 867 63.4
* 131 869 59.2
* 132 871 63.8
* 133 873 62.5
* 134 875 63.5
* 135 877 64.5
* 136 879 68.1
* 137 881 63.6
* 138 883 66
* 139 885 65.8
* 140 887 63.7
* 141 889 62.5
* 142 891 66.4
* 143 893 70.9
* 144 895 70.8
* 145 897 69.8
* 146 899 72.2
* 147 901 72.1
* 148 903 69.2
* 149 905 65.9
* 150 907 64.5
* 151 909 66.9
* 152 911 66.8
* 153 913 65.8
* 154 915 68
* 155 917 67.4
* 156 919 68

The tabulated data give 1.3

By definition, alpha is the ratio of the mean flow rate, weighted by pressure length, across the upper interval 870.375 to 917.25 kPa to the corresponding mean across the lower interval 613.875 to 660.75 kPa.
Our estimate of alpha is 1.60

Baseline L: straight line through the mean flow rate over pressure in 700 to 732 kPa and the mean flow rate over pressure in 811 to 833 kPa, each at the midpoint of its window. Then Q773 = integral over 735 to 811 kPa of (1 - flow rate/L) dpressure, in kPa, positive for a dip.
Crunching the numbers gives 1.85 kPa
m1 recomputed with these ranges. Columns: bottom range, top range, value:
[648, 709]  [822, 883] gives 1.25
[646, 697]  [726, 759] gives 1.18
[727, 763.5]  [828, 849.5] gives 1.15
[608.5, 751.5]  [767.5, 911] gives 1.21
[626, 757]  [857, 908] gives 1.25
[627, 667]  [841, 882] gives 1.68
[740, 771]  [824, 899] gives 1.14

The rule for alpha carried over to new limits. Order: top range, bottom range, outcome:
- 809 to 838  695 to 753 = 1.05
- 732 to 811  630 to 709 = 1.18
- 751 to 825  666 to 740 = 1.02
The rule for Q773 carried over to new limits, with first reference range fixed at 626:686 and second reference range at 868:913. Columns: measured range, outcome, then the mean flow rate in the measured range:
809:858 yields -2.2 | 63.9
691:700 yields -3.0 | 64.2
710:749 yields -5.0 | 58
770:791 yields -2.4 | 62.5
